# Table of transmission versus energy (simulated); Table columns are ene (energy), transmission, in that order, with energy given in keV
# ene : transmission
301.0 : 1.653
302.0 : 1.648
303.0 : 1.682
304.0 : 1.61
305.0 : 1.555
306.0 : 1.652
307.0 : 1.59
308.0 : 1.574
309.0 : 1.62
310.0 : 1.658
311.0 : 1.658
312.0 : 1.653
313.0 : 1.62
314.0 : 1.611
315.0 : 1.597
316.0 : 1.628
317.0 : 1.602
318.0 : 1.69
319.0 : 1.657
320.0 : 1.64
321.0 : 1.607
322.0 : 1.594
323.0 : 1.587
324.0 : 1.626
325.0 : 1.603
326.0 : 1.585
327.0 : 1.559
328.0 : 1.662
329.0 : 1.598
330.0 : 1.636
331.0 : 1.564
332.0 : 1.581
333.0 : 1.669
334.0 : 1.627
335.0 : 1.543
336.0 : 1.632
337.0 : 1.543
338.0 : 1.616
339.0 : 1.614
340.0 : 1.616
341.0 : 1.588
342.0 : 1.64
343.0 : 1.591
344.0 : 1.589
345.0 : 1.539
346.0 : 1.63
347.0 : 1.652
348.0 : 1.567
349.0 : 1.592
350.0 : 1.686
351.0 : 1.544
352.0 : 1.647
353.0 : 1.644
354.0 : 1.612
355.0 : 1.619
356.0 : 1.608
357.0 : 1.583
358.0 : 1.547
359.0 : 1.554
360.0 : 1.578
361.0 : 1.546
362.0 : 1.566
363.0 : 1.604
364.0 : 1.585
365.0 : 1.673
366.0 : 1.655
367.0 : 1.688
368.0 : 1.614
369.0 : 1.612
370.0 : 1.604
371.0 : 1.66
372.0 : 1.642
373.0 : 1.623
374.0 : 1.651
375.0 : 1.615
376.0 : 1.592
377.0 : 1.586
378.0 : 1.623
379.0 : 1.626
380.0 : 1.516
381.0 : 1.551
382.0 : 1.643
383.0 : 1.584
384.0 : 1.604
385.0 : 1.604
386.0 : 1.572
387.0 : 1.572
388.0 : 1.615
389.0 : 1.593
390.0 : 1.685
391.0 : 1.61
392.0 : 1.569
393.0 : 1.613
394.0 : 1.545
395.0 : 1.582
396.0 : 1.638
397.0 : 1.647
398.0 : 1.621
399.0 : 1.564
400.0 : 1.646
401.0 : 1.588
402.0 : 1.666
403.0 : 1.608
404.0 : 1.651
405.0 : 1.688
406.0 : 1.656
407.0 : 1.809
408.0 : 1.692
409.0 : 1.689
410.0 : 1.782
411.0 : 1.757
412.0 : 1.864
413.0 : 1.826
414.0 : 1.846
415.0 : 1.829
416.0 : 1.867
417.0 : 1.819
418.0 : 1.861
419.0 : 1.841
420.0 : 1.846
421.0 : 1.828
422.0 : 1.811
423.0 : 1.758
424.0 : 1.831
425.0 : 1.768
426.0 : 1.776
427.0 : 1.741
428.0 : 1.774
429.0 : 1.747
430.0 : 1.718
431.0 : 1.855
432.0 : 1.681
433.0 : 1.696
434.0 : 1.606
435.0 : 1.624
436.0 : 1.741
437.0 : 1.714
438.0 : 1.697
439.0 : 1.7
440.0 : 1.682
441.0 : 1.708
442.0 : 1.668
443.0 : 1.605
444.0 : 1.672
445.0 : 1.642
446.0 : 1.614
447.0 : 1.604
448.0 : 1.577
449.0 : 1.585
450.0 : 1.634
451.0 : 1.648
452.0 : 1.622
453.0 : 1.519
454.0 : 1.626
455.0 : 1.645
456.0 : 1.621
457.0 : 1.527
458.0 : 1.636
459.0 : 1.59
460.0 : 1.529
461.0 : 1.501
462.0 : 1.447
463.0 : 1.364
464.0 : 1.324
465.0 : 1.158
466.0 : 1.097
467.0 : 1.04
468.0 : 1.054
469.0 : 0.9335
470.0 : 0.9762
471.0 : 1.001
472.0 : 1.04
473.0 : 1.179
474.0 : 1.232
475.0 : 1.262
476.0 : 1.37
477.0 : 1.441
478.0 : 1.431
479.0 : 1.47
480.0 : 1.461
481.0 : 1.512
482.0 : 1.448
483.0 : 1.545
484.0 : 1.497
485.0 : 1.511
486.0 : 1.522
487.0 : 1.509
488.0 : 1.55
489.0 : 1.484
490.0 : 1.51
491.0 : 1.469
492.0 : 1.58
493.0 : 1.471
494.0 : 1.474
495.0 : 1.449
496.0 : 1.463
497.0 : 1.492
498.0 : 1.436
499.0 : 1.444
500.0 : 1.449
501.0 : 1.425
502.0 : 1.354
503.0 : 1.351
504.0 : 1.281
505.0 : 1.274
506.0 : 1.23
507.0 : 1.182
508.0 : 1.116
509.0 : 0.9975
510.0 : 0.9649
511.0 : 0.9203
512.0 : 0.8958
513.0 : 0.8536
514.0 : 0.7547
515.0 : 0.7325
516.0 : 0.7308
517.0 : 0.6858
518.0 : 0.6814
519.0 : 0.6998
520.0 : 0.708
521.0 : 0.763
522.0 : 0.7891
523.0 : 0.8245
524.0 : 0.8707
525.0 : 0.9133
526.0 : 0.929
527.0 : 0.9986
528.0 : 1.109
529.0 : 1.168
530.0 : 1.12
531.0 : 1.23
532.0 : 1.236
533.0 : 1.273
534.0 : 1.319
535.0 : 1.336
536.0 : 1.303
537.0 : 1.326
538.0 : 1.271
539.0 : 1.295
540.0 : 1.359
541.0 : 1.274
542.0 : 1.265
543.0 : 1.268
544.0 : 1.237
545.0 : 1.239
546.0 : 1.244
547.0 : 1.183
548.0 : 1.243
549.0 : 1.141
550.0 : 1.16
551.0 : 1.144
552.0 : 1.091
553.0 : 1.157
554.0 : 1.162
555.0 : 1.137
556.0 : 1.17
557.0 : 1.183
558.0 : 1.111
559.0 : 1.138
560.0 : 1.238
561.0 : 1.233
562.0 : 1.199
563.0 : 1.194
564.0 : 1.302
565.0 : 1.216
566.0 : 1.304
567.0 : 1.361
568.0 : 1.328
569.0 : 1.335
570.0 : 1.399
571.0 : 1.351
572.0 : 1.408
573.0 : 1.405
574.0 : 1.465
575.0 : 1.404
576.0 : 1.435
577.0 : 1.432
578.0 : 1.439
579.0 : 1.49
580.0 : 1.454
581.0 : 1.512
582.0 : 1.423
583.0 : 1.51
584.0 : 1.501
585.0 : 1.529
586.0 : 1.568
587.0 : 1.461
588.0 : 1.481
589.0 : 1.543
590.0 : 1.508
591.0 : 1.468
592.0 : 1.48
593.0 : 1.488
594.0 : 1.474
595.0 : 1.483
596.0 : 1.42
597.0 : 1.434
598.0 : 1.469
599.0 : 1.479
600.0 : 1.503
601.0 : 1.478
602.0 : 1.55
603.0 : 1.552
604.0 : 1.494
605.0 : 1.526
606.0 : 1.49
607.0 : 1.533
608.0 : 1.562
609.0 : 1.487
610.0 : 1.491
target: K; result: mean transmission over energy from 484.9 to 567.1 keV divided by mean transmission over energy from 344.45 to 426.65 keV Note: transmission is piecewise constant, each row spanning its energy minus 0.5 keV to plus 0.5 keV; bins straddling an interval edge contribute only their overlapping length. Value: 0.72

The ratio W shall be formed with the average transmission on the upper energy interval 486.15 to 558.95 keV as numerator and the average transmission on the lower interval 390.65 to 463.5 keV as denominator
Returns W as 0.7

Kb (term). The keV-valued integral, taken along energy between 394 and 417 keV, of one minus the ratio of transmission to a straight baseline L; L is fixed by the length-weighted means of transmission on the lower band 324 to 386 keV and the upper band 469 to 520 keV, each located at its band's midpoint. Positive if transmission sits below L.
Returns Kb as -3.58 keV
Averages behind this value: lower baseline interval 1.61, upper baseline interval 1.25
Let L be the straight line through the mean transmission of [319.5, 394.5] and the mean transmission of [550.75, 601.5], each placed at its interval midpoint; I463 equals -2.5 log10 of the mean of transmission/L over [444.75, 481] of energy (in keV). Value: 0.07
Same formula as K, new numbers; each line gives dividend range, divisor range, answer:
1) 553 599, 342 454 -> 0.83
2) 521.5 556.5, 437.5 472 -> 0.79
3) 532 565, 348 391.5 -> 0.76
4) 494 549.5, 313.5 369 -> 0.70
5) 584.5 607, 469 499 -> 1.07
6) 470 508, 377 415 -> 0.84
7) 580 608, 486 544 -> 1.27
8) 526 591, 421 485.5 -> 0.85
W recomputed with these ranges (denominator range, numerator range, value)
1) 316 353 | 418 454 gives 1.06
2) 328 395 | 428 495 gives 0.93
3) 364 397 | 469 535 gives 0.74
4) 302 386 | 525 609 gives 0.83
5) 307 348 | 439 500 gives 0.90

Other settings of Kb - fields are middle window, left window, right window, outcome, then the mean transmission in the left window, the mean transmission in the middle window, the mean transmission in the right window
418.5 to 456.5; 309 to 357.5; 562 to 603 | -3.9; 1.61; 1.7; 1.44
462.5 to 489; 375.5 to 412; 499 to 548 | -0.4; 1.63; 1.31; 1.1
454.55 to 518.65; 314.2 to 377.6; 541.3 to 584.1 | 5.3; 1.61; 1.29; 1.29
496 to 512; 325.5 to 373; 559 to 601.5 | 2.4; 1.61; 1.26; 1.42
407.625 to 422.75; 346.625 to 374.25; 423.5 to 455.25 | -1.4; 1.61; 1.81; 1.68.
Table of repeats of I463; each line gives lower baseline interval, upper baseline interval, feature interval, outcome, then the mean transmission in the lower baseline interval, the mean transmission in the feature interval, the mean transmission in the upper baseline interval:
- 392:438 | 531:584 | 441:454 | 0.00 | 1.72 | 1.62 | 1.29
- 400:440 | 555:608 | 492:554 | 0.32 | 1.75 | 1.14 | 1.41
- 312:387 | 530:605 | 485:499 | -0.04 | 1.61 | 1.49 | 1.35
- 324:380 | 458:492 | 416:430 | -0.23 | 1.61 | 1.8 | 1.35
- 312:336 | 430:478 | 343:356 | -0.01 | 1.61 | 1.61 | 1.48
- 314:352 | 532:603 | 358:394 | -0.03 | 1.61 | 1.6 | 1.35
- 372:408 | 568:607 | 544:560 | 0.27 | 1.62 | 1.17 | 1.47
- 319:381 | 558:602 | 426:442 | -0.12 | 1.61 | 1.71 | 1.41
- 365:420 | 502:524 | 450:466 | -0.19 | 1.66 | 1.51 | 0.934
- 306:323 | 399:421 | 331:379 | 0.05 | 1.62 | 1.61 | 1.75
